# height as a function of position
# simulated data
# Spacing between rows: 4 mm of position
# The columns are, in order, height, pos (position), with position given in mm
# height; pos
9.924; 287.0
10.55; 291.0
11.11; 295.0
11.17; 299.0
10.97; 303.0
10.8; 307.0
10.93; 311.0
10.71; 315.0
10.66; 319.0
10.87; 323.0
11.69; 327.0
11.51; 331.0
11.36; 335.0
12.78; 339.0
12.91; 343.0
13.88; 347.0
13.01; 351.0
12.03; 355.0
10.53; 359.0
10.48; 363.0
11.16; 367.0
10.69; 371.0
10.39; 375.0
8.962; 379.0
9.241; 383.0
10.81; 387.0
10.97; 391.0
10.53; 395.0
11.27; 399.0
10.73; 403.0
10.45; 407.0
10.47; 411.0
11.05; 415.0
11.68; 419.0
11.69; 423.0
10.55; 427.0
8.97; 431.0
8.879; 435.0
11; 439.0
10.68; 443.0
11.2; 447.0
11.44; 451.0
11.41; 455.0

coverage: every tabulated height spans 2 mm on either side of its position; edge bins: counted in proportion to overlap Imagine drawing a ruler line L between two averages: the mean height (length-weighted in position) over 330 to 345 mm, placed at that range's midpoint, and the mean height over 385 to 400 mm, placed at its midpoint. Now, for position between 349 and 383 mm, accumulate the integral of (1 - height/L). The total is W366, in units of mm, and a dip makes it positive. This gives 2.1 mm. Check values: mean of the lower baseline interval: 12.2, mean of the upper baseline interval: 10.9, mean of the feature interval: 10.8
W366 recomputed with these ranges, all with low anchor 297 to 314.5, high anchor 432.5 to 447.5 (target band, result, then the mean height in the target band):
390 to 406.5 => -0.50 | 10.8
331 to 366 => -4.28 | 12.1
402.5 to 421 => -0.78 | 10.9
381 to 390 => 0.37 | 10.1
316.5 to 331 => -0.35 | 11.1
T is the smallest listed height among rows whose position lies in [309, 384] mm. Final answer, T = 8.962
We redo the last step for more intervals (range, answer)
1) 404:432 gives 8.97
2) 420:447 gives 8.879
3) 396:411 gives 10.45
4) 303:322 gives 10.66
